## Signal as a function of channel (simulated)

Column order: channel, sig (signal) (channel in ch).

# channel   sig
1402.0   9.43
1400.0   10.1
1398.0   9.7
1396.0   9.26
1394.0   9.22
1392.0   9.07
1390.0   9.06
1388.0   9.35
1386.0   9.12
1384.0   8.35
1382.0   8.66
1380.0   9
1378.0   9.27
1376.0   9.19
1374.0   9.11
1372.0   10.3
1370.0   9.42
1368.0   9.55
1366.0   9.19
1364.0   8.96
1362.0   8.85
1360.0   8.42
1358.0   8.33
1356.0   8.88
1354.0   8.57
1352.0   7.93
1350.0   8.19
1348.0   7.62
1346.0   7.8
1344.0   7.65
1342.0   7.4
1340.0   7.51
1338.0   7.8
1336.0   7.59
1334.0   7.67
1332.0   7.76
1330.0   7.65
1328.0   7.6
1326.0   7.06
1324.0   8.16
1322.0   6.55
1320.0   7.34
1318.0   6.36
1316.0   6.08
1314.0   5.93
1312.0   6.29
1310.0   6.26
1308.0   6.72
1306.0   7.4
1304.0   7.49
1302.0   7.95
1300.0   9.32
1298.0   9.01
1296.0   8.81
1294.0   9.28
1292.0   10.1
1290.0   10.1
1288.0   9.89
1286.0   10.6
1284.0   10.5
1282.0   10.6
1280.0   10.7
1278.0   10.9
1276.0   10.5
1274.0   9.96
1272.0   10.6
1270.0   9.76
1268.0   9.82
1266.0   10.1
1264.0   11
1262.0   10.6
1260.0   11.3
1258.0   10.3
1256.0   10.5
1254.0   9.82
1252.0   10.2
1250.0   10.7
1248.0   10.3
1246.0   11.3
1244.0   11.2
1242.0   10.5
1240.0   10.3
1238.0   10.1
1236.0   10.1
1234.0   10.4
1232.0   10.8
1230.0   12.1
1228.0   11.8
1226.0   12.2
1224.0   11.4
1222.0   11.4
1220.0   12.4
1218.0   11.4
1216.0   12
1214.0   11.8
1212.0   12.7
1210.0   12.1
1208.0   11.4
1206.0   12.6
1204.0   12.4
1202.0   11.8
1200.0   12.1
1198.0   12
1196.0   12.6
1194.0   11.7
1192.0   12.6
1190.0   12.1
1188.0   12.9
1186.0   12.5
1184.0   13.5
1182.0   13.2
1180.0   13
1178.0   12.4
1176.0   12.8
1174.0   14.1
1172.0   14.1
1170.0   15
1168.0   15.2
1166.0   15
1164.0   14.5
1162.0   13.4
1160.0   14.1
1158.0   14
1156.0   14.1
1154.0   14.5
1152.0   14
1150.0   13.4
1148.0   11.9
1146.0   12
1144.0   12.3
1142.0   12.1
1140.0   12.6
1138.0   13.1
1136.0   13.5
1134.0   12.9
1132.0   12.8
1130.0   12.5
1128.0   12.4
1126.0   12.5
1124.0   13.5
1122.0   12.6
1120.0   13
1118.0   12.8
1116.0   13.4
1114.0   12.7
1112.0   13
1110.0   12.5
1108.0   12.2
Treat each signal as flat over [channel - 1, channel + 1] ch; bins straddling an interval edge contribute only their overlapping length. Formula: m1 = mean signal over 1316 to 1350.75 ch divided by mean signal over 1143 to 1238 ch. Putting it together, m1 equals 0.6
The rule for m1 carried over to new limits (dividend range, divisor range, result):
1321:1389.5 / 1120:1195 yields 0.63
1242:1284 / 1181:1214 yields 0.85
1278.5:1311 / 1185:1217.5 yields 0.74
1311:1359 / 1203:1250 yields 0.66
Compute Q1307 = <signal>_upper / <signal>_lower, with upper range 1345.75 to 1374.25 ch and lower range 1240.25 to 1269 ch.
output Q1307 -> 0.8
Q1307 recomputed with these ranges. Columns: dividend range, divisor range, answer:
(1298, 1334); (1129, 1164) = 0.55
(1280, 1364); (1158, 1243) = 0.65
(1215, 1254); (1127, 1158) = 0.85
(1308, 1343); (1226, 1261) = 0.66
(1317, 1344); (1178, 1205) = 0.59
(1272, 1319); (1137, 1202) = 0.66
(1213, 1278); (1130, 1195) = 0.82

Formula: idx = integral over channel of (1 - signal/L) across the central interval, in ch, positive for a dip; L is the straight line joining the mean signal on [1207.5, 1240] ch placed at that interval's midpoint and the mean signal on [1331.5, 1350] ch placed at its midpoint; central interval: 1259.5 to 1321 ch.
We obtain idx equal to 2.1 ch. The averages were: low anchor 11.5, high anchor 7.67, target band 9.06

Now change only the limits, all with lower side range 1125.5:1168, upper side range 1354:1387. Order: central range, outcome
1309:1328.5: 6.35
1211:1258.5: 2.17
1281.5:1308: 3.26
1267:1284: 0.72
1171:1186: -0.68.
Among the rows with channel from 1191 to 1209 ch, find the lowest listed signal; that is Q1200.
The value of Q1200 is 11.4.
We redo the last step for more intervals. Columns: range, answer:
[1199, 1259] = 9.82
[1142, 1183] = 11.9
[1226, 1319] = 5.93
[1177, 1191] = 12.1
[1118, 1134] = 12.4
